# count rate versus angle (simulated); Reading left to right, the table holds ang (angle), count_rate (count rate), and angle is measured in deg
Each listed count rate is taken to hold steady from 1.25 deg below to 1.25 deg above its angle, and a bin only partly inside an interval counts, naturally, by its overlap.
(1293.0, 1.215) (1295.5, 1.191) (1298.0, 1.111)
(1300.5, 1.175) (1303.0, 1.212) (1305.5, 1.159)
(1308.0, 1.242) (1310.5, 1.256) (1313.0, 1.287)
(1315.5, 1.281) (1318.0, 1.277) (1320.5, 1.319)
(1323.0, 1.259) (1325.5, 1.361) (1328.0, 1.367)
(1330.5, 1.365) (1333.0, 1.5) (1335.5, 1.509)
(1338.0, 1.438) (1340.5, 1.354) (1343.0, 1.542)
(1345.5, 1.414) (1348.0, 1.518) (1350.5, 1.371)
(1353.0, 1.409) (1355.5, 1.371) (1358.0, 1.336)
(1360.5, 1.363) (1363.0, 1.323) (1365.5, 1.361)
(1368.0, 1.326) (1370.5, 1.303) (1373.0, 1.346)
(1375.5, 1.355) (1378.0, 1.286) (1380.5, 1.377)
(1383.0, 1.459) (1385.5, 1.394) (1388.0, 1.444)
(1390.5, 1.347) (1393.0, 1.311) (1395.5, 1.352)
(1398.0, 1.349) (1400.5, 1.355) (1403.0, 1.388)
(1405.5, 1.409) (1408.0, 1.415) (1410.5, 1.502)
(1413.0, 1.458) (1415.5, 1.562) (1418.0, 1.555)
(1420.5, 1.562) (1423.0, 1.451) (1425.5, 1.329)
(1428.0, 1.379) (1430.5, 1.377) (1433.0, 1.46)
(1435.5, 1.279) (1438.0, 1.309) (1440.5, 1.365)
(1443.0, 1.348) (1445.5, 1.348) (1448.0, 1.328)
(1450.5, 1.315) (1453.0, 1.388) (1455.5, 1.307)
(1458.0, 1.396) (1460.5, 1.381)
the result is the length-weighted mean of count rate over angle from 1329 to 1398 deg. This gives 1.39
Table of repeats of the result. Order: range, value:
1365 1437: 1.4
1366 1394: 1.36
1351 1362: 1.37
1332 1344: 1.47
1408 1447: 1.42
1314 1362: 1.39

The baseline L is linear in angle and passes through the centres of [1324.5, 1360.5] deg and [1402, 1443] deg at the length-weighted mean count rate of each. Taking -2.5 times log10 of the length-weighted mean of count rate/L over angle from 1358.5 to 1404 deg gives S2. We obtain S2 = 0.05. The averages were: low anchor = 1.42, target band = 1.36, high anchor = 1.42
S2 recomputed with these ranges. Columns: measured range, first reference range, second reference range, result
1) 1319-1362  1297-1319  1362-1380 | -0.10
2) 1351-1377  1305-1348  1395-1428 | 0.03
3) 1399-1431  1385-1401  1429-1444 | -0.06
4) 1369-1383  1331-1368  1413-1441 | 0.06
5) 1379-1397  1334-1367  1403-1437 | 0.03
